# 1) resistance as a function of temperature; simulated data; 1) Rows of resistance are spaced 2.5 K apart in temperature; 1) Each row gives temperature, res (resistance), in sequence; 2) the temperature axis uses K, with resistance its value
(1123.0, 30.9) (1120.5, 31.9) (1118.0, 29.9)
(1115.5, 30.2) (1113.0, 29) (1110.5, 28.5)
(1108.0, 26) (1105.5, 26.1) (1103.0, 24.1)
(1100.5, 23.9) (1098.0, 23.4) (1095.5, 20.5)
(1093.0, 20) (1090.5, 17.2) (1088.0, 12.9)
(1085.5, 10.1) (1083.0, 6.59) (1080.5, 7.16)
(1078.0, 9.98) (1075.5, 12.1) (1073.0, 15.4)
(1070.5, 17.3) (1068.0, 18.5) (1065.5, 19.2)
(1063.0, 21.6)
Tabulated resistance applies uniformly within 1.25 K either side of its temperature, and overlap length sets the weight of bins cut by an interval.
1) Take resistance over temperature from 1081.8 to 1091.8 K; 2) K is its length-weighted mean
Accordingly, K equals 11.8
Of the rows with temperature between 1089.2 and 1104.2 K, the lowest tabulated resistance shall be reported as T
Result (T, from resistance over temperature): 17.2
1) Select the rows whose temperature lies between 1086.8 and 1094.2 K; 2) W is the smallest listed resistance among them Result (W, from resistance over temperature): 12.9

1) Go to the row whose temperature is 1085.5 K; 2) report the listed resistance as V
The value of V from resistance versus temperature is 10.1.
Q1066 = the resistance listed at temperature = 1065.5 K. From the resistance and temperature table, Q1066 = 19.2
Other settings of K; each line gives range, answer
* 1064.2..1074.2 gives 17.6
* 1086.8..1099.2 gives 18.8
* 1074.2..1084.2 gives 9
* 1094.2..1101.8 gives 22.6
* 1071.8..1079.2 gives 12.5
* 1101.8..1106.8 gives 25.1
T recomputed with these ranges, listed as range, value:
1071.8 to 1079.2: 9.98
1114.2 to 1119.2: 29.9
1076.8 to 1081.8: 7.16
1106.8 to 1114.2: 26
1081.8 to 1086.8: 6.59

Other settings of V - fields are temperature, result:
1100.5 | 23.9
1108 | 26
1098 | 23.4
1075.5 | 12.1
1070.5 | 17.3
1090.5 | 17.2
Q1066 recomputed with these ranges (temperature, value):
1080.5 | 7.16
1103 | 24.1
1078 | 9.98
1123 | 30.9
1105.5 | 26.1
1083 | 6.59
